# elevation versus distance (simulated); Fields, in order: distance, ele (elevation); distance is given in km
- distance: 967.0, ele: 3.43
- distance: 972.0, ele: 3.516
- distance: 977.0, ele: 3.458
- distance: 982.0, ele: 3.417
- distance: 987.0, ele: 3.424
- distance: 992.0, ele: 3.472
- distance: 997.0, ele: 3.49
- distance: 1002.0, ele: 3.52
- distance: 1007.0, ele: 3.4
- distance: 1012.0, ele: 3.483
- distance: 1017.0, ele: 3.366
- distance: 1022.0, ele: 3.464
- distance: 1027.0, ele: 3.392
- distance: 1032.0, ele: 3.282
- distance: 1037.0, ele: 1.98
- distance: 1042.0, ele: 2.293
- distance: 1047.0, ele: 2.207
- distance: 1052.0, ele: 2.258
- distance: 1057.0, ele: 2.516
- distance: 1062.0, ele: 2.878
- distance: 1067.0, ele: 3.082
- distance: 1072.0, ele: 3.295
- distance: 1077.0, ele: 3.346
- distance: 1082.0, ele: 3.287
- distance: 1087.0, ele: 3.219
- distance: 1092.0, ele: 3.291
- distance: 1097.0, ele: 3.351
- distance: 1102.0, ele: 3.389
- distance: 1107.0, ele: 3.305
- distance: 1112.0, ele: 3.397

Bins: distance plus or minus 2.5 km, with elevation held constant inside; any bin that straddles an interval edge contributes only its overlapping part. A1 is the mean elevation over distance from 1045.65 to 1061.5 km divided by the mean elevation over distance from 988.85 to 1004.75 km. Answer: 0.7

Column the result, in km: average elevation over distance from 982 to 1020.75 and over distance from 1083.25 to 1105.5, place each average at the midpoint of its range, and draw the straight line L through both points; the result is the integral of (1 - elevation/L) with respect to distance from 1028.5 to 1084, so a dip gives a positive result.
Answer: 9.8 km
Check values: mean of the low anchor 3.45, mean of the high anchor 3.31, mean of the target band 2.77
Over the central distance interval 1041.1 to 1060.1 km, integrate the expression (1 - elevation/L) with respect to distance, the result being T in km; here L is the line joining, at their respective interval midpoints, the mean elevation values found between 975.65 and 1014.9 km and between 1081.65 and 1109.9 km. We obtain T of 5.8 km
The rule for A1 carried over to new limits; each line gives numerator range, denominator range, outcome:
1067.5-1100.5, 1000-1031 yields 0.96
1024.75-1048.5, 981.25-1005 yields 0.76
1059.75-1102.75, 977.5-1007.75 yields 0.94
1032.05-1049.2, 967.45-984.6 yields 0.67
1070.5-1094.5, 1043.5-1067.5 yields 1.30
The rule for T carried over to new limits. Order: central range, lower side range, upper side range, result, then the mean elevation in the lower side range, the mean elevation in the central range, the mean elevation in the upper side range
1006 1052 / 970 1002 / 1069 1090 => 6.2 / 3.47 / 2.93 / 3.28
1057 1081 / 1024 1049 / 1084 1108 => -0.6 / 2.66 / 3.09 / 3.31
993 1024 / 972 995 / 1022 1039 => -2.4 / 3.45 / 3.45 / 3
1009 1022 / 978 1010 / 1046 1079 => -0.7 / 3.45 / 3.43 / 2.82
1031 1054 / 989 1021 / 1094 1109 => 7.2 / 3.46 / 2.35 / 3.35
